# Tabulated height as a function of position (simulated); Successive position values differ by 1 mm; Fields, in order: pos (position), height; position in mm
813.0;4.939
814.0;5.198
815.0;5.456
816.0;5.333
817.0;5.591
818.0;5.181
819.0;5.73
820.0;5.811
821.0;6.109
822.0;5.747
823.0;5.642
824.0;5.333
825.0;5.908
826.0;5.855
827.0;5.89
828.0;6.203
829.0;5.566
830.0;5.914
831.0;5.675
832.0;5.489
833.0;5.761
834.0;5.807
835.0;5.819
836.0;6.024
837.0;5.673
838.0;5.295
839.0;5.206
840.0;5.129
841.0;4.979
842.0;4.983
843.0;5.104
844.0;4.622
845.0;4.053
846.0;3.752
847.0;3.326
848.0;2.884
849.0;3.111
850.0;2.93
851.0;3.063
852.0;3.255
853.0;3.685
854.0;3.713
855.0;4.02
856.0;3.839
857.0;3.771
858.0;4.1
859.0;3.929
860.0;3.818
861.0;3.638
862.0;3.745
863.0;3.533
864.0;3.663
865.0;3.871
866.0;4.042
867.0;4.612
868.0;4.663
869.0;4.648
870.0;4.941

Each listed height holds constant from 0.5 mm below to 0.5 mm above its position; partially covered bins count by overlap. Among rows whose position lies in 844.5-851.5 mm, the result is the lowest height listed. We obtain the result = 2.884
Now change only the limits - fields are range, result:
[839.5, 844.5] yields 4.622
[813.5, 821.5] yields 5.181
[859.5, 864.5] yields 3.533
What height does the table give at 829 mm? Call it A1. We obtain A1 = 5.566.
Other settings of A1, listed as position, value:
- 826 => 5.855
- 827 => 5.89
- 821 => 6.109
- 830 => 5.914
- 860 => 3.818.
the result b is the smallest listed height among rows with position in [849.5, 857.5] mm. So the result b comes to 2.93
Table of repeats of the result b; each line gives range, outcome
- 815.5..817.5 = 5.333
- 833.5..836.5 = 5.807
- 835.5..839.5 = 5.206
